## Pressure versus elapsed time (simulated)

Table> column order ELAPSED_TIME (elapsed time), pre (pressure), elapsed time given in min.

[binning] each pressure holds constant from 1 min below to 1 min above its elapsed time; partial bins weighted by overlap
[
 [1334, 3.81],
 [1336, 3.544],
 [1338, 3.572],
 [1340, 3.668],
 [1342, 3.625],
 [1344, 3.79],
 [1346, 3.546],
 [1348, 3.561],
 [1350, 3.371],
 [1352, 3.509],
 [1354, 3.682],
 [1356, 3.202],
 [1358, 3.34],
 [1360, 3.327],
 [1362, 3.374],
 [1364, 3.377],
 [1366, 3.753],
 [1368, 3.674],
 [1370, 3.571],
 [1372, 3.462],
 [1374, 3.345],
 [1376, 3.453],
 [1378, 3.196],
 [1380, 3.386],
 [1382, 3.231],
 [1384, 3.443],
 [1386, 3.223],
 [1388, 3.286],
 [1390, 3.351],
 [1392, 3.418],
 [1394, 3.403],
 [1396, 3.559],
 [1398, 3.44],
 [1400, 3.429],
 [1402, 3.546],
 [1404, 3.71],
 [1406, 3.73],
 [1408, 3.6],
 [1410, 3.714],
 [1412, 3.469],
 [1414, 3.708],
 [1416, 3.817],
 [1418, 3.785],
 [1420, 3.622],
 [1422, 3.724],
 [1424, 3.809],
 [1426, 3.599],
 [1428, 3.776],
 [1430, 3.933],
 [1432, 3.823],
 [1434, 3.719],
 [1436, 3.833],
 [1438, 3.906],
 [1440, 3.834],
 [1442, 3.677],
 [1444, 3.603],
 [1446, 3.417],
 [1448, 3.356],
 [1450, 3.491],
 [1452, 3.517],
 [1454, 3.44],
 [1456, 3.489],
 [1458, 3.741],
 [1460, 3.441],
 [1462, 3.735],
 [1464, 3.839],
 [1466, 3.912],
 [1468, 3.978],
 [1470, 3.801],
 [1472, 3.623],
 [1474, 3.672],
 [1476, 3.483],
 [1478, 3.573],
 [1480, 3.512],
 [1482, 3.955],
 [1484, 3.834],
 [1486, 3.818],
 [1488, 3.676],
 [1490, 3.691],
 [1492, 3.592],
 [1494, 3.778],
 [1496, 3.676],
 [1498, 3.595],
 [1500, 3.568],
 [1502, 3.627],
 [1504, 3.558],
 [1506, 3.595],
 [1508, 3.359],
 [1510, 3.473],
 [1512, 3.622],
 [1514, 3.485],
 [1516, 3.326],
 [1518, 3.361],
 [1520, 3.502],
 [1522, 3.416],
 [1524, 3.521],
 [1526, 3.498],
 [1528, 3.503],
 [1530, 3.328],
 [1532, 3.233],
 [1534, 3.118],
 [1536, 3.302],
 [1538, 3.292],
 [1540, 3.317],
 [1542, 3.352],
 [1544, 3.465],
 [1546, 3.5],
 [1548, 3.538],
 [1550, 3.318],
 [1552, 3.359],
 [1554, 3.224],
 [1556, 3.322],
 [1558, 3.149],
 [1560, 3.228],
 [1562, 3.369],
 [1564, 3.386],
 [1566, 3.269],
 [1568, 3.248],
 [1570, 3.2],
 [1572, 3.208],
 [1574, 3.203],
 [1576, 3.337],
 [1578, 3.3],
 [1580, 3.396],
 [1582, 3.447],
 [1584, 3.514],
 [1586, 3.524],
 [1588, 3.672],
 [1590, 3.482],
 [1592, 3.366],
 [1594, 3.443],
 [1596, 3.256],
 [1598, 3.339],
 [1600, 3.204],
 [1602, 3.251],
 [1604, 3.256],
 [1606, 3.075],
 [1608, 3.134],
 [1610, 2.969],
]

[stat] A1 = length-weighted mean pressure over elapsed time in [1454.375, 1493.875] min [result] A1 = 3.7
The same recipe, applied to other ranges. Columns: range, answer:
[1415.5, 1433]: 3.76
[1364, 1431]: 3.55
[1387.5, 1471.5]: 3.64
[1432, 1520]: 3.63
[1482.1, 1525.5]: 3.58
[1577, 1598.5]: 3.43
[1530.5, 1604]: 3.34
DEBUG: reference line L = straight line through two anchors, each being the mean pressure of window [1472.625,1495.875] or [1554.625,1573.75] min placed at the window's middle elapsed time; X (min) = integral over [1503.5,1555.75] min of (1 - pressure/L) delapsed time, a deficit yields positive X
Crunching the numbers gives 0.6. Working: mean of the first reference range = 3.69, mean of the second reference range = 3.26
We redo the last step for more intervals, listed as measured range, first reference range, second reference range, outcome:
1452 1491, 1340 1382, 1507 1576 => -3.33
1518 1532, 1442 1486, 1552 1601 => 0.16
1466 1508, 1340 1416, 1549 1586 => -3.62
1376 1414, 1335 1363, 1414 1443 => 2.11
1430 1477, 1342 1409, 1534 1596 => -3.48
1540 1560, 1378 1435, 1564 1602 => 0.27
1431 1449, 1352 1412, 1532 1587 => -1.43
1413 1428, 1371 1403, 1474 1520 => -1.20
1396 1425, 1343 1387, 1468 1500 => -0.88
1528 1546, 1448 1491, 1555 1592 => 0.71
